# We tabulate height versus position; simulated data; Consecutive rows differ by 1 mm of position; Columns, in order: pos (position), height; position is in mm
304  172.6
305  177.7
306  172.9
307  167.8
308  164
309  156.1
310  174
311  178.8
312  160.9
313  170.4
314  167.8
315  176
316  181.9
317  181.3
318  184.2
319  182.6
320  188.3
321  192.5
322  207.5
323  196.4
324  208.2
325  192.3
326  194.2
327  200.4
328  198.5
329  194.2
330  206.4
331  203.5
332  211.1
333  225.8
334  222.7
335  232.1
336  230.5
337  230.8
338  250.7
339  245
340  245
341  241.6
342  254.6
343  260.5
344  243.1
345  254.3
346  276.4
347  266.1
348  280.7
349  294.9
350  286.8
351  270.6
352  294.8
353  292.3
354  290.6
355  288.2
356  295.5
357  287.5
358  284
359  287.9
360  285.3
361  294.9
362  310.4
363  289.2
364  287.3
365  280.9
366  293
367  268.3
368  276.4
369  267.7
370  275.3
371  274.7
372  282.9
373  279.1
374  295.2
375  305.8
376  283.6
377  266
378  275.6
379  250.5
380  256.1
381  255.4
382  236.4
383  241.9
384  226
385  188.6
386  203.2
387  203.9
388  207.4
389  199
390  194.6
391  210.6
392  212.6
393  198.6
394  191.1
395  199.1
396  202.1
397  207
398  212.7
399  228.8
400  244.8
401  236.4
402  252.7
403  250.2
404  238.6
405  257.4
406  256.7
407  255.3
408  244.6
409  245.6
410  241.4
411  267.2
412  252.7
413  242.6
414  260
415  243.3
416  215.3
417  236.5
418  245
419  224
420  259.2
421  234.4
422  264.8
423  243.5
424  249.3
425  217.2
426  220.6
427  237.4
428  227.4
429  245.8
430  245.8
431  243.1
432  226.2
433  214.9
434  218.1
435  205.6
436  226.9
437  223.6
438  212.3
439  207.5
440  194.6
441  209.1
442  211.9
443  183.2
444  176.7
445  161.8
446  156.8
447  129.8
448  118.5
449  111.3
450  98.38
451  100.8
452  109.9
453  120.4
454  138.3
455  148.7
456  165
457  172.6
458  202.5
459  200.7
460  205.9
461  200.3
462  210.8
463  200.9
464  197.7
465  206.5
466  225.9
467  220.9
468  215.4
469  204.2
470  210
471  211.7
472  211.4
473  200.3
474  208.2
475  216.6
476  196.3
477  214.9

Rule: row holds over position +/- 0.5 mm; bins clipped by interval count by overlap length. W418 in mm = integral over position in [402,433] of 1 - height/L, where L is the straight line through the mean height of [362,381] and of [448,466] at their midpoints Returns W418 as -3.7 mm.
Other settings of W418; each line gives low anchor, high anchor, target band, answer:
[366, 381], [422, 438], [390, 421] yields 1.9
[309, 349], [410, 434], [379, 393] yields 0.7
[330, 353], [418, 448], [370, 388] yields -1.3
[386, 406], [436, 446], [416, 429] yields -2.0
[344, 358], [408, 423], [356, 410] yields 2.8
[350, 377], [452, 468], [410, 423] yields -0.8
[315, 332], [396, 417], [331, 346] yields -2.7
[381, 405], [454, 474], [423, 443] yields -1.4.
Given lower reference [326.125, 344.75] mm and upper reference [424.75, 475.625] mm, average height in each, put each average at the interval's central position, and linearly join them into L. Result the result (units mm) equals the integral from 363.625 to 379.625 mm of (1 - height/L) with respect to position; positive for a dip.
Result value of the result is -4.6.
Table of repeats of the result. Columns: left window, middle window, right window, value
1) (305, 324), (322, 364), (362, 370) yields -2.6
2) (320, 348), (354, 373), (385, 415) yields -4.9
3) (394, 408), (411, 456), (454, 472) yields 2.8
